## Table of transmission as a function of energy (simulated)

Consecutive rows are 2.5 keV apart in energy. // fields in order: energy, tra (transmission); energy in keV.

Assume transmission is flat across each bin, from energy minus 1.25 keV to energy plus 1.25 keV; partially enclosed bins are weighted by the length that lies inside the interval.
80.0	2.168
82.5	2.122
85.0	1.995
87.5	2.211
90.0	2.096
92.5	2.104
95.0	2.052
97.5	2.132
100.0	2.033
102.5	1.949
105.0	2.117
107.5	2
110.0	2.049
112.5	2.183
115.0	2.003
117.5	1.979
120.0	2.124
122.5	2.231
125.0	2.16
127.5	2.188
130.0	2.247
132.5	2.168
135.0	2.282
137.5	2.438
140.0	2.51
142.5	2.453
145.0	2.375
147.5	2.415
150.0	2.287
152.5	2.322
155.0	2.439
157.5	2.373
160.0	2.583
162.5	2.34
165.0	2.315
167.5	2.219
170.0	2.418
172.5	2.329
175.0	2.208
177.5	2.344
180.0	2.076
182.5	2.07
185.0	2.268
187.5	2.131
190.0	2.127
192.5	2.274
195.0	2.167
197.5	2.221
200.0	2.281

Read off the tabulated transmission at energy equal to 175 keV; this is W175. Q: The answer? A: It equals 2.208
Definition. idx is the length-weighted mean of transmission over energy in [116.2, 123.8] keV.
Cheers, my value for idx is 2.11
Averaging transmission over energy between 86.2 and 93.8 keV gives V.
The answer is 2.14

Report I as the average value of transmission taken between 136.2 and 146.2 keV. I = 2.44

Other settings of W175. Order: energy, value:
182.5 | 2.07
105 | 2.117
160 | 2.583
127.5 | 2.188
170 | 2.418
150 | 2.287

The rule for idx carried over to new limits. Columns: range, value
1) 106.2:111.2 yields 2.03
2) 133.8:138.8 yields 2.36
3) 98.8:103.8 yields 1.99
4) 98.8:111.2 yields 2.03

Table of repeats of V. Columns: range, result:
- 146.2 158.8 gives 2.37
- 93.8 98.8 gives 2.09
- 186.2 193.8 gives 2.18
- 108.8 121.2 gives 2.07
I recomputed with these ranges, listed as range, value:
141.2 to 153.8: 2.37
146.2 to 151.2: 2.35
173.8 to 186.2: 2.19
